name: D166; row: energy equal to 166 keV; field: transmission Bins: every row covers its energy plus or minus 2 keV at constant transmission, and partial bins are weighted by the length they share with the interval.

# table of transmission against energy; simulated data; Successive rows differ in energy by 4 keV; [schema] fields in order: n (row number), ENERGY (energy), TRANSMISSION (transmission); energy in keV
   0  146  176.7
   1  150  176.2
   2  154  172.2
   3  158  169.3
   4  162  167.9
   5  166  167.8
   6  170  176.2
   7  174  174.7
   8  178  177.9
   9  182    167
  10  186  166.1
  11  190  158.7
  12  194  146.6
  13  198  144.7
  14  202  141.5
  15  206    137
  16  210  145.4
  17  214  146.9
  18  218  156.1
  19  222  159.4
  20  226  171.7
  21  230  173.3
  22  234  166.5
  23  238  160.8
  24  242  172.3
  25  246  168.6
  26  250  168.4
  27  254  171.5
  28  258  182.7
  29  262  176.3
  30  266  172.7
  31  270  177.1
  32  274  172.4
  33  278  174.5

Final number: 167.8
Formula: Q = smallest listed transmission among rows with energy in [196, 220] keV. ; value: 137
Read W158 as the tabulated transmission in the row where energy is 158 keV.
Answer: 169.3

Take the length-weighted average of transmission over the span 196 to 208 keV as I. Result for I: 141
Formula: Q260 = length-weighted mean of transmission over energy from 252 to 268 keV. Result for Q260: 176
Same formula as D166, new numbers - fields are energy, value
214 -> 146.9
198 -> 144.7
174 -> 174.7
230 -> 173.3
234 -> 166.5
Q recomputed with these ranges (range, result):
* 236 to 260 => 160.8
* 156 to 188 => 166.1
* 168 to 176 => 174.7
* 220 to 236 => 159.4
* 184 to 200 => 144.7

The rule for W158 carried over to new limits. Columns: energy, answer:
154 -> 172.2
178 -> 177.9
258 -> 182.7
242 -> 172.3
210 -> 145.4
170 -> 176.2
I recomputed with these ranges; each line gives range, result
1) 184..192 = 162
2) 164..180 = 174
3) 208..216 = 146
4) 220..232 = 168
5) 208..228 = 156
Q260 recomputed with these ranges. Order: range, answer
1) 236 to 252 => 168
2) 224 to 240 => 168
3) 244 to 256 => 170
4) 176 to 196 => 163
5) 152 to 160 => 171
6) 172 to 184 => 173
